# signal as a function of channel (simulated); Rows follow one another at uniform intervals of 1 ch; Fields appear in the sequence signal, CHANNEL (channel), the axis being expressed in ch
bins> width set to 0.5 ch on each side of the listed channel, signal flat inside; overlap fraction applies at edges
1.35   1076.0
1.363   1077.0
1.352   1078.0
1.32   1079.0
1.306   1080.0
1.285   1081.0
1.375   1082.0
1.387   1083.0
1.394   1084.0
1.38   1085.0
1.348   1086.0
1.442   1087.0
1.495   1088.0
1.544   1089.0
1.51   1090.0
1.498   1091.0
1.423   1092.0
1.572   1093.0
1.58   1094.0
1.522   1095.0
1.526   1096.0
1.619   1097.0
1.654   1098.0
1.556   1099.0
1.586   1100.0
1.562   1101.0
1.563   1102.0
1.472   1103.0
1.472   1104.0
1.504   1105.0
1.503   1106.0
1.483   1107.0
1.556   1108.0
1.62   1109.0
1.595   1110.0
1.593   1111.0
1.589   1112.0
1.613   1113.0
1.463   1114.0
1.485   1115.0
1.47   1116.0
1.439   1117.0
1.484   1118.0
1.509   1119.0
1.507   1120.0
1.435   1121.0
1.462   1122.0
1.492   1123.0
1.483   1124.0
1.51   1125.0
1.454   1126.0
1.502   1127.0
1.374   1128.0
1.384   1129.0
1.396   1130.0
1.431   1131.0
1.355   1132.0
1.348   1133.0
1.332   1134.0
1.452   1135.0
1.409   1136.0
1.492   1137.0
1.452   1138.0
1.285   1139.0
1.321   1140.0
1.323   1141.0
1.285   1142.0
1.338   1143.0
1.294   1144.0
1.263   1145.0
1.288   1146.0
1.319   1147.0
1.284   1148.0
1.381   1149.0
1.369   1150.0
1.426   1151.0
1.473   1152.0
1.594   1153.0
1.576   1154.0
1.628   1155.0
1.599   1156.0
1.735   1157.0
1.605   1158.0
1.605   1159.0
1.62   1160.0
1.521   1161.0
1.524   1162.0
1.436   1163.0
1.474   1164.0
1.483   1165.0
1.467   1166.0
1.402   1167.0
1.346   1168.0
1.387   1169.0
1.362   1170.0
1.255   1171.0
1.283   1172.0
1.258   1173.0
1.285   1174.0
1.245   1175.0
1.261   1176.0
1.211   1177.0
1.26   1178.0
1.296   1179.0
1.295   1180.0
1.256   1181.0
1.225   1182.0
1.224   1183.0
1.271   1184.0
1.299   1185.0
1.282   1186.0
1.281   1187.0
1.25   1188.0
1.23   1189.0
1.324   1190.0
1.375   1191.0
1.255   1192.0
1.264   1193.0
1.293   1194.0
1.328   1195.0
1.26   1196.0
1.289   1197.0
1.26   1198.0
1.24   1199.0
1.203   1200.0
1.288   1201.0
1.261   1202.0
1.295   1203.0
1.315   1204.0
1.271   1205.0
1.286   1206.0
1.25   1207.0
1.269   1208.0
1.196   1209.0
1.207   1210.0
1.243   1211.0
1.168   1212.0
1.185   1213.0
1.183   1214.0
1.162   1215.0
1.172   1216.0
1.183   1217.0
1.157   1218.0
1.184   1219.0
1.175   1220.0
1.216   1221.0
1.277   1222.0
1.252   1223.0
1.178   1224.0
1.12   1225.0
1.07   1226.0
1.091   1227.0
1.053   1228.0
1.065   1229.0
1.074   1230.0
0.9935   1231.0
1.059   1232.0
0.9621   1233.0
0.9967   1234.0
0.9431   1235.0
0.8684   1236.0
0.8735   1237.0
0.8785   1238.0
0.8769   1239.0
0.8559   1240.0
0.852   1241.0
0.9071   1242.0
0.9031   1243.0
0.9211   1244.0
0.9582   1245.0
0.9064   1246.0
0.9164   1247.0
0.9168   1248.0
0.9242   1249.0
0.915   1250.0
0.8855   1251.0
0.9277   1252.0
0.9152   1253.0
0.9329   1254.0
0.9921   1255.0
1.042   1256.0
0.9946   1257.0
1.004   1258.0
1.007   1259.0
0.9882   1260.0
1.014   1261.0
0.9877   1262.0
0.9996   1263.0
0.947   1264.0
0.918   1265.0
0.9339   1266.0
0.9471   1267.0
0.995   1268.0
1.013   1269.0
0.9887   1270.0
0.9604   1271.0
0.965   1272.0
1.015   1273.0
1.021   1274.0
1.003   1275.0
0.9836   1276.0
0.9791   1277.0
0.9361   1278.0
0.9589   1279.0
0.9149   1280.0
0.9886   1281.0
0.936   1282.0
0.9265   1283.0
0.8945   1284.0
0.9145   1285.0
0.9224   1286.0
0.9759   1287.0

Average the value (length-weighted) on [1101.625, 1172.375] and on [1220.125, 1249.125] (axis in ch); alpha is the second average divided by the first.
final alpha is 0.7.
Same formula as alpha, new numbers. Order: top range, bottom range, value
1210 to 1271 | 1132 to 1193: 0.74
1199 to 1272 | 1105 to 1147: 0.73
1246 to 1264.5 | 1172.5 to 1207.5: 0.76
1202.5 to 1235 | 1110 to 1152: 0.82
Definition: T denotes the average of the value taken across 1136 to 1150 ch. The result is 1.34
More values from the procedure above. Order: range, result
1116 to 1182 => 1.41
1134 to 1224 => 1.33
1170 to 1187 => 1.27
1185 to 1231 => 1.22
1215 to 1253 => 1.01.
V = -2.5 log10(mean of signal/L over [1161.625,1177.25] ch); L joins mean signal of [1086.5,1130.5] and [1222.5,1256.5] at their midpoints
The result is -0.08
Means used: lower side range 1.51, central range 1.36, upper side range 0.971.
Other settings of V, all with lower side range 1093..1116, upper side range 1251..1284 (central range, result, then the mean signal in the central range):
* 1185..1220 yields -0.04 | 1.25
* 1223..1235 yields 0.04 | 1.06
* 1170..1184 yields 0.03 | 1.26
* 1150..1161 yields -0.15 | 1.57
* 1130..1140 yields 0.04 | 1.39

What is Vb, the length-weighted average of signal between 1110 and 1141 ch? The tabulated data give 1.45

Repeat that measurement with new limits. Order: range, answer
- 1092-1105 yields 1.55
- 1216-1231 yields 1.15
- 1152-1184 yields 1.41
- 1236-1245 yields 0.887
